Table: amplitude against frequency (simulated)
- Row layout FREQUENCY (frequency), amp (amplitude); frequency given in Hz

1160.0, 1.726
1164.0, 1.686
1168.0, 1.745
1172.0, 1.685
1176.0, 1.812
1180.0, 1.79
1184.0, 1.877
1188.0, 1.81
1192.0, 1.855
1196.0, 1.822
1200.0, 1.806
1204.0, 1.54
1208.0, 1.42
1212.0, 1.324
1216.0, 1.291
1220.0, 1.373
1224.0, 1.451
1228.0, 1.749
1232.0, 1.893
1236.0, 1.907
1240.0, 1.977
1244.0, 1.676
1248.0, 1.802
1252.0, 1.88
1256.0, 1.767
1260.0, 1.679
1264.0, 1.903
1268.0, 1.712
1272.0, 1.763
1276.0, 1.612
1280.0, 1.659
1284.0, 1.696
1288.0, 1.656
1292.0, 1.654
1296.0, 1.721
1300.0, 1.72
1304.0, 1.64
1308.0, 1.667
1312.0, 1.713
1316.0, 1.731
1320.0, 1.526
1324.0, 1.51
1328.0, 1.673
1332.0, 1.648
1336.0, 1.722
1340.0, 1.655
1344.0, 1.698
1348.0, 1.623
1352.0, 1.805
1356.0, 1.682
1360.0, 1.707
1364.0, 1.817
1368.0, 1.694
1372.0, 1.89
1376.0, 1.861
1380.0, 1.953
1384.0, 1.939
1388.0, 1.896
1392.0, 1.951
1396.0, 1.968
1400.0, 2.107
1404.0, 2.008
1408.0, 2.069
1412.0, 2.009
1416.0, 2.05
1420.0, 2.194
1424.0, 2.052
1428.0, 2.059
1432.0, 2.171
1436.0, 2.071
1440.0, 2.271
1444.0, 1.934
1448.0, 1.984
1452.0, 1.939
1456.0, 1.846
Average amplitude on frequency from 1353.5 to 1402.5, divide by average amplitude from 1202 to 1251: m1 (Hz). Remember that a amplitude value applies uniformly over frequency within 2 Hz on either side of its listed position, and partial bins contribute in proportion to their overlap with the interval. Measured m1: 1.15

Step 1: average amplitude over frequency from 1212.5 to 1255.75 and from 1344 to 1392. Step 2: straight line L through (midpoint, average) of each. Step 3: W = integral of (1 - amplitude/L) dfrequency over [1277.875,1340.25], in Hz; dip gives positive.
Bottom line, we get 3.3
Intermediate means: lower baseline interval 1.69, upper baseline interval 1.81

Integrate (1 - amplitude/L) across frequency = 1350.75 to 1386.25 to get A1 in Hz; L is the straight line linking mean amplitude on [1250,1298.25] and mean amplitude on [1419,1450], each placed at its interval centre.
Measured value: 2.2 Hz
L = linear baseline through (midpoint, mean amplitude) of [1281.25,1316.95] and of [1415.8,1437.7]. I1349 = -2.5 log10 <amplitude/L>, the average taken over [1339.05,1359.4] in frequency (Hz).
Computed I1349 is 0.10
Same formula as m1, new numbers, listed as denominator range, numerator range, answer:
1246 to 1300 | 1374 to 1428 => 1.16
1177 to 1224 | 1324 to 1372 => 1.05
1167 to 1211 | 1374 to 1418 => 1.14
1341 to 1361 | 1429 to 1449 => 1.23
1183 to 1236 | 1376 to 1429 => 1.23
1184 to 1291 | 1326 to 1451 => 1.13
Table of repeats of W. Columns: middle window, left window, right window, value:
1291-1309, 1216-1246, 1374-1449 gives 1.4 Hz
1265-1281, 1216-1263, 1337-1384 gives 0.3 Hz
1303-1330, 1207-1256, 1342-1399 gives 1.9 Hz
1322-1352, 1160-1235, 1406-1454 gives 3.9 Hz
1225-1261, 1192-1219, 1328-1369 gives -4.9 Hz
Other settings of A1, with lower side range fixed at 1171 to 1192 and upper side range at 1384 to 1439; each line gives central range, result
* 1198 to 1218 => 3.9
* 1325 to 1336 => 1.7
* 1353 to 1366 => 1.6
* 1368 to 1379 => 0.9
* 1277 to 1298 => 2.7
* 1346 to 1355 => 1.2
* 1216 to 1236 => 2.6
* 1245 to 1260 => 0.7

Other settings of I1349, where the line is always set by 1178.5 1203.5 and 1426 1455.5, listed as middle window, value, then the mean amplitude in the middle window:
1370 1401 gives 0.031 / 1.94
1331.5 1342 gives 0.163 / 1.68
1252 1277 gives 0.075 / 1.76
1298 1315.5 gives 0.140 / 1.69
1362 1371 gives 0.121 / 1.77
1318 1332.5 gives 0.220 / 1.58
